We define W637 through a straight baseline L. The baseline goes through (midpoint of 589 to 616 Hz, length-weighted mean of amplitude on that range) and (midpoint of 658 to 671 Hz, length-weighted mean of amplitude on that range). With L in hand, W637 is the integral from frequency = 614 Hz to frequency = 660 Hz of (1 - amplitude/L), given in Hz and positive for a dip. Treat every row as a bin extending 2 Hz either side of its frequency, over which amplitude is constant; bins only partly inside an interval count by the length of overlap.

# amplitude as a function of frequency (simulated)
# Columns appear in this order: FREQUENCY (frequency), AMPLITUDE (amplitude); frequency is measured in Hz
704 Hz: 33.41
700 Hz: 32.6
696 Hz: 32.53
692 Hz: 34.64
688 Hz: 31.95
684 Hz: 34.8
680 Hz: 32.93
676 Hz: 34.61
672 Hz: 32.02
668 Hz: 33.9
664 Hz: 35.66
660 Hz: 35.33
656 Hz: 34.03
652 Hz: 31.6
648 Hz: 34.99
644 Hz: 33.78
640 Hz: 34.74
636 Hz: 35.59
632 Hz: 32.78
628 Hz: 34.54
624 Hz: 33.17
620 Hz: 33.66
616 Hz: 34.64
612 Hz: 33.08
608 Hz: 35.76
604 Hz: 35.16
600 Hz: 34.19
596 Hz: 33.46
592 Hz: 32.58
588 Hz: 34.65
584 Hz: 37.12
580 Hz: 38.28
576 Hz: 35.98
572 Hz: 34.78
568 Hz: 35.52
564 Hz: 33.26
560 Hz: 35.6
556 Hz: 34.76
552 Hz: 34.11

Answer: 0.6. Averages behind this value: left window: 34.1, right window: 34.7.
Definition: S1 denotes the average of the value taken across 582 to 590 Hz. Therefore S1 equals 35.9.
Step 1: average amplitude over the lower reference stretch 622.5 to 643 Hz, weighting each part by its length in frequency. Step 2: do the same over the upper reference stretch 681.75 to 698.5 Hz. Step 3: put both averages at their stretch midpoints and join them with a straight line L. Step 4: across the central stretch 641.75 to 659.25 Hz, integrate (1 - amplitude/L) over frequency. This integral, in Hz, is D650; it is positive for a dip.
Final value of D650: 0.1 Hz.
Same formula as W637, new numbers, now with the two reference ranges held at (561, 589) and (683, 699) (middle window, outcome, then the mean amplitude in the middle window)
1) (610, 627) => 0.5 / 33.7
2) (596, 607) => 0.2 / 34.6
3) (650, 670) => -0.1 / 34.1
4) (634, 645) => -0.1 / 34.8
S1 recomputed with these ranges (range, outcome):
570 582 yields 36.3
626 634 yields 33.7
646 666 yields 34.3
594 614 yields 34.3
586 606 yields 34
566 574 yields 35.2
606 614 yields 34.4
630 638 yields 34.2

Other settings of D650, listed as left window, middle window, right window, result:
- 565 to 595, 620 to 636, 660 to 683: 0.4 Hz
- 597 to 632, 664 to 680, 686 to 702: -0.2 Hz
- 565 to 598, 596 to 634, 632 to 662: 0.7 Hz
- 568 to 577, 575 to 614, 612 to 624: -0.4 Hz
